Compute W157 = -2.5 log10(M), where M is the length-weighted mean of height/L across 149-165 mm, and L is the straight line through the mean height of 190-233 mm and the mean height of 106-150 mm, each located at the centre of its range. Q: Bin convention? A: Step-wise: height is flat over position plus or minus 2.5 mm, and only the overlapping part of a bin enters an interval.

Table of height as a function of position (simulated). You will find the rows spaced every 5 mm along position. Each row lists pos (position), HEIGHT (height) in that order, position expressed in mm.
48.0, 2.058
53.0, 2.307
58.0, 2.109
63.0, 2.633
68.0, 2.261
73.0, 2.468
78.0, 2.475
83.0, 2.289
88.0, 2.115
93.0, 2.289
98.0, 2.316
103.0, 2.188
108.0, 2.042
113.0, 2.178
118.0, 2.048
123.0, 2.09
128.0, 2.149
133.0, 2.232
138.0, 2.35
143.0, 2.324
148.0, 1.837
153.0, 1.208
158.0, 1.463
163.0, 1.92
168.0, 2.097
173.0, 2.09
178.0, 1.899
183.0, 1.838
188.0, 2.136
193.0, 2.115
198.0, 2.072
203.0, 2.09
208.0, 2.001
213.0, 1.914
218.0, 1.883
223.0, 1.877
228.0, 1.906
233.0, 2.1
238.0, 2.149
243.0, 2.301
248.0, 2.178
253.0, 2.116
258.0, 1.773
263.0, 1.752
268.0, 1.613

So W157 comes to 0.33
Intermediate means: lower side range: 2.14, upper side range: 1.99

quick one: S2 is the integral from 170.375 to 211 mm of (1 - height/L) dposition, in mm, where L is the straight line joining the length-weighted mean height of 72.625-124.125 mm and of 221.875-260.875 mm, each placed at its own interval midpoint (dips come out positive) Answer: 1.6 mm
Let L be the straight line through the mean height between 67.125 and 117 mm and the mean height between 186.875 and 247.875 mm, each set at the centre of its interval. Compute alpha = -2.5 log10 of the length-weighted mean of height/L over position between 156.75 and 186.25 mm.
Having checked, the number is 0.12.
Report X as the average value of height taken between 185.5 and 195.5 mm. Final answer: 2.13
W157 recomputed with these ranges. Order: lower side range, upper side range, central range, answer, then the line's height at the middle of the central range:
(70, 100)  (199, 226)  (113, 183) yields 0.09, 2.14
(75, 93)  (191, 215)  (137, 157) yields 0.16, 2.16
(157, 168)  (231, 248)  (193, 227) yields 0.03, 2.04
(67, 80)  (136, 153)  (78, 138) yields 0.01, 2.22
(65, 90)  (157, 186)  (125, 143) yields -0.09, 2.08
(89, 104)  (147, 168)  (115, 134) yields -0.08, 1.98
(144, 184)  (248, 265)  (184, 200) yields -0.13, 1.85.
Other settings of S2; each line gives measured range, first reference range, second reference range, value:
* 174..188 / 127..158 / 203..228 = 0.1 mm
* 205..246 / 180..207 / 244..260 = 0.6 mm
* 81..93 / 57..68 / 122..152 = 0.4 mm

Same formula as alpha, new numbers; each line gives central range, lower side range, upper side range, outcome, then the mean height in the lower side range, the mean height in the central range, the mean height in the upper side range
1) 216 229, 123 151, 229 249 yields 0.15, 2.15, 1.89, 2.16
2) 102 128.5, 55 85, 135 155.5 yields 0.00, 2.37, 2.11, 1.94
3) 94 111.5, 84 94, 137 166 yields -0.04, 2.2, 2.19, 1.83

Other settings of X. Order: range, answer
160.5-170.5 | 2.01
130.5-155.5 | 1.99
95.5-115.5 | 2.18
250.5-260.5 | 1.94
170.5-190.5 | 1.99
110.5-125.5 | 2.11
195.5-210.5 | 2.05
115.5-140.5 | 2.17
